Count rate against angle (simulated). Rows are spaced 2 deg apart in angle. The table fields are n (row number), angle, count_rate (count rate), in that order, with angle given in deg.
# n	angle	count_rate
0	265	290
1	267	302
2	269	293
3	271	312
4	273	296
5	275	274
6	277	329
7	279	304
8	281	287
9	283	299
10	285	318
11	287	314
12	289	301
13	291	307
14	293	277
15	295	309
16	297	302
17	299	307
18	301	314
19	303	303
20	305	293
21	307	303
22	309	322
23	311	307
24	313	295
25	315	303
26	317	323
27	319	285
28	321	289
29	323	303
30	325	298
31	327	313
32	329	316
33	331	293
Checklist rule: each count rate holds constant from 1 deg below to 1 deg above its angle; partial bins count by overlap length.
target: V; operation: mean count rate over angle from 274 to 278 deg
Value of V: 302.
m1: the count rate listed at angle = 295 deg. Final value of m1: 309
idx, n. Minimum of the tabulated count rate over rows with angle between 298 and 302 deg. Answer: 307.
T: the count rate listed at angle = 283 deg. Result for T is 299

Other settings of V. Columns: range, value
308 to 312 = 314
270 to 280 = 303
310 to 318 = 307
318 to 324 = 292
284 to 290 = 311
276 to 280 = 316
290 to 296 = 298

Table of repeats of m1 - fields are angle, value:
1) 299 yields 307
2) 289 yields 301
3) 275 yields 274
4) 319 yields 285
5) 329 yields 316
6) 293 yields 277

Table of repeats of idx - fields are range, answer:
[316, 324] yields 285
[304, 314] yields 293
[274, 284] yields 274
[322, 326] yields 298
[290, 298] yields 277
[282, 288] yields 299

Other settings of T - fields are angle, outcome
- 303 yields 303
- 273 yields 296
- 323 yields 303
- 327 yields 313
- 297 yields 302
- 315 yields 303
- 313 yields 295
